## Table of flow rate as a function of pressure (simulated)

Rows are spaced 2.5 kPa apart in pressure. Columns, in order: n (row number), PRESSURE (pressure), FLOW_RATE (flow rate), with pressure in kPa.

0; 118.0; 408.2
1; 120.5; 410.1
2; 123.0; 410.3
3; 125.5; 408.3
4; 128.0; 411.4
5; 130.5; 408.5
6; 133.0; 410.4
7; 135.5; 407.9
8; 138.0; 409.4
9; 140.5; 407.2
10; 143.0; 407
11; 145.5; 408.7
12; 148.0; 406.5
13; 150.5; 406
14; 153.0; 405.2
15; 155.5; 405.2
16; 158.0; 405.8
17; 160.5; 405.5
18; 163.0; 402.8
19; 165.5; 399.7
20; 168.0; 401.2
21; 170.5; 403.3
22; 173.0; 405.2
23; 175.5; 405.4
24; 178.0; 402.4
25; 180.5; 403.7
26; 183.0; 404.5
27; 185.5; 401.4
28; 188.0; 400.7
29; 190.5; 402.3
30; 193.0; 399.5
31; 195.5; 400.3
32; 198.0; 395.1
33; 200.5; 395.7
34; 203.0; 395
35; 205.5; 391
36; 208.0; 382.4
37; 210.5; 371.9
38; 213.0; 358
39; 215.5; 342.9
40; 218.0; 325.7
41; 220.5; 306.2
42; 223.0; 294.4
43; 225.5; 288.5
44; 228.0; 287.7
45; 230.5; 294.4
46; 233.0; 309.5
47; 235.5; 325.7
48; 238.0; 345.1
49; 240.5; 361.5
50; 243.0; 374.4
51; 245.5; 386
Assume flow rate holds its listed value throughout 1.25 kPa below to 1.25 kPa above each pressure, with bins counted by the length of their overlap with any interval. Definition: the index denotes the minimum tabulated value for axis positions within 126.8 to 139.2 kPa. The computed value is 407.9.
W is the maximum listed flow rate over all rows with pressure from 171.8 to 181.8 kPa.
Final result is 405.4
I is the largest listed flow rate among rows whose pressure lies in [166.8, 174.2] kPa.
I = 405.2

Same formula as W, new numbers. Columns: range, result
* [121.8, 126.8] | 410.3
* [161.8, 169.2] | 402.8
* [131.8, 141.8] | 410.4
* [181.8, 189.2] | 404.5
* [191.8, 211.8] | 400.3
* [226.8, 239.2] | 345.1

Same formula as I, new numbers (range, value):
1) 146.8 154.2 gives 406.5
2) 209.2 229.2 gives 371.9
